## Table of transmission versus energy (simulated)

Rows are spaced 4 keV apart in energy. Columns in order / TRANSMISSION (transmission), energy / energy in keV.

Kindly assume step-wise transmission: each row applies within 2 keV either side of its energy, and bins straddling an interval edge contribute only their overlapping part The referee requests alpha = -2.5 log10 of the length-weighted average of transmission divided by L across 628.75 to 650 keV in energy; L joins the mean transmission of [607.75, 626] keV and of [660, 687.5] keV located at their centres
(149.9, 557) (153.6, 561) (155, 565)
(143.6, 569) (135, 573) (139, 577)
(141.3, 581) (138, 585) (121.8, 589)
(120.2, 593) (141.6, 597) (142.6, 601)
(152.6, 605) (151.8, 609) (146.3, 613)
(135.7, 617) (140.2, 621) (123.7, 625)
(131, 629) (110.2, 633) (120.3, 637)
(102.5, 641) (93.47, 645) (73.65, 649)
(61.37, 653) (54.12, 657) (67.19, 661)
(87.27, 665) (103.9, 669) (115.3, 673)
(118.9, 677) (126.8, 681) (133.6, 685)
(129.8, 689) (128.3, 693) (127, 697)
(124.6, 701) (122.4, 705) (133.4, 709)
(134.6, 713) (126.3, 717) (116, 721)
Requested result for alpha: 0.22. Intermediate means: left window 140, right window 109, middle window 105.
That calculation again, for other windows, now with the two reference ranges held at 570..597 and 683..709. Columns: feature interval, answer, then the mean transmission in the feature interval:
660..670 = 0.44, 86.2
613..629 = -0.02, 135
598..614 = -0.12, 148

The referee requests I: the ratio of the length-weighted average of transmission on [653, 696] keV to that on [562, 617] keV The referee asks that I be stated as 0.7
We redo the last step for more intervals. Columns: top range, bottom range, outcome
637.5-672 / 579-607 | 0.61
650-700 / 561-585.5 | 0.73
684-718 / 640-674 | 1.55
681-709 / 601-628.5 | 0.91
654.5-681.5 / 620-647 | 0.81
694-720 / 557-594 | 0.91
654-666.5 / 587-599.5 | 0.53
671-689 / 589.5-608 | 0.90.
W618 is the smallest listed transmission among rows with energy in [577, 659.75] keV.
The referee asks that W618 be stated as 54.12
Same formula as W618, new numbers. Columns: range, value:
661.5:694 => 87.27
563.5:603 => 120.2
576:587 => 138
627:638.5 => 110.2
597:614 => 141.6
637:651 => 73.65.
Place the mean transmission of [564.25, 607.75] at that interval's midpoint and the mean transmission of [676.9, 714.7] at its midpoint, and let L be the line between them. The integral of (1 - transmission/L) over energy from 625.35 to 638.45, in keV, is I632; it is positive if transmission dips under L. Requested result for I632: 1.3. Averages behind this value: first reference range 139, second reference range 128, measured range 121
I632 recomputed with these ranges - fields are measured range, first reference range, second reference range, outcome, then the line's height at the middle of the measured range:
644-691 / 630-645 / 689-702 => 8.86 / 119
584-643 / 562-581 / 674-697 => 2.44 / 137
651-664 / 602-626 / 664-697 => 6.57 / 127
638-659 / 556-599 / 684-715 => 8.57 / 134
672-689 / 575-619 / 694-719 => 0.75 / 131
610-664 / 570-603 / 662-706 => 9.39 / 127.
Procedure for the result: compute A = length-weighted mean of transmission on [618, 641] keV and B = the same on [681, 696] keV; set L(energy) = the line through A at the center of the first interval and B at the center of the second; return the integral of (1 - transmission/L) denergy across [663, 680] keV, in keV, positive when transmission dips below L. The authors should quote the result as 2.7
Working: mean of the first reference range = 124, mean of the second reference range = 130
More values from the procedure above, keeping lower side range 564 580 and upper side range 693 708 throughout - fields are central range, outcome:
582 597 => 1.1 keV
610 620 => -0.4 keV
